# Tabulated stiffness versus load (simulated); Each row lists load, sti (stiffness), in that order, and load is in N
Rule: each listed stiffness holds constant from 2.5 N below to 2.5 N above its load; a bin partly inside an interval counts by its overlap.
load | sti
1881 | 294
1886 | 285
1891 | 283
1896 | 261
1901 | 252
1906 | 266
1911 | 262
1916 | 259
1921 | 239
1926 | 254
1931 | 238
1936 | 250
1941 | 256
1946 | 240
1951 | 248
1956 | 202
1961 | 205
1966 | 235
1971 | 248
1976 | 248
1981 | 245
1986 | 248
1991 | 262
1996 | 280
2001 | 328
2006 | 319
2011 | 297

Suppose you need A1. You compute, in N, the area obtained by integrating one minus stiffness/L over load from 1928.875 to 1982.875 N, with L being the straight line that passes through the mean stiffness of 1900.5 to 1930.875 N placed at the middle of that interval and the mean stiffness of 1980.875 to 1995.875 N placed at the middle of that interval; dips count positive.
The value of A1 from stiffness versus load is 3.84 N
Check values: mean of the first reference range 254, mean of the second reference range 257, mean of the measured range 238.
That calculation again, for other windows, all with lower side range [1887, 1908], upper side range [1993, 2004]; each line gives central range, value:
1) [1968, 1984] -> 2.6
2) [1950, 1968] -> 4.3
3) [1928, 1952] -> 3.0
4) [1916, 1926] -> 1.0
